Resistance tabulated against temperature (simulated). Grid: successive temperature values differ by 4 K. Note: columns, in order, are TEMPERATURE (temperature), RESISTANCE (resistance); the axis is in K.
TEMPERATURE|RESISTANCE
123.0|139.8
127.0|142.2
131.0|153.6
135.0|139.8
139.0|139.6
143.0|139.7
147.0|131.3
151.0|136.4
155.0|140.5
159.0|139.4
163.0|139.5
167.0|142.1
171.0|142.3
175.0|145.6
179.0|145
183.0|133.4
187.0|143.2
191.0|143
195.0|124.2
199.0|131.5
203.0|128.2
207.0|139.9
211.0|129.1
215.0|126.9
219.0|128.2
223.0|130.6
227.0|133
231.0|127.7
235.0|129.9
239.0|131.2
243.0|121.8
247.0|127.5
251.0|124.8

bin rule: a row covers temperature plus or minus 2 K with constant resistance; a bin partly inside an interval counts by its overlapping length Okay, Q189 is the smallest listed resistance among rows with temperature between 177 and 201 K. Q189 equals 124.2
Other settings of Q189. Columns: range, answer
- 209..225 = 126.9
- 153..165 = 139.4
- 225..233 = 127.7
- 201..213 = 128.2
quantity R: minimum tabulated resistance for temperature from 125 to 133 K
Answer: 142.2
